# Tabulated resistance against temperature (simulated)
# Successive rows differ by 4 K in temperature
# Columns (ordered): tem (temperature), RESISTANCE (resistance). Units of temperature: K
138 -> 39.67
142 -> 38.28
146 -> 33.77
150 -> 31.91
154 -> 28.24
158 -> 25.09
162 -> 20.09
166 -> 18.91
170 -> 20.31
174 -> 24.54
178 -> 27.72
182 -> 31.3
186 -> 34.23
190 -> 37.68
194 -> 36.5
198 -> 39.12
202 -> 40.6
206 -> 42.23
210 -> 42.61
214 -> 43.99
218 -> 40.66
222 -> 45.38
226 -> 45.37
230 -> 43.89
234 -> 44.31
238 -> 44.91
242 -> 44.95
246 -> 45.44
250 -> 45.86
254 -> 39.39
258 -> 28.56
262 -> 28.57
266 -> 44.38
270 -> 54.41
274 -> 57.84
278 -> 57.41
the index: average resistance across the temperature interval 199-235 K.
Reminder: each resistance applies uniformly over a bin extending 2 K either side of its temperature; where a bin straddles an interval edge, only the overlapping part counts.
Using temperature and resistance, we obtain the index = 43.1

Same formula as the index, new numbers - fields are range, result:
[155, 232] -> 34.7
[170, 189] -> 28.9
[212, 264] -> 41.6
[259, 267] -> 34.5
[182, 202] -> 36.7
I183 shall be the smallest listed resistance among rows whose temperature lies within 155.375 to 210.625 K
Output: 18.91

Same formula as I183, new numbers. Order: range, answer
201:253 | 40.6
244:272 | 28.56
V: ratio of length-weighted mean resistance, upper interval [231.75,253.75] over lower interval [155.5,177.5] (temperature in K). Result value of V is 2.00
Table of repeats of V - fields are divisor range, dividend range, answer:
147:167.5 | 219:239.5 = 1.75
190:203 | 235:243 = 1.17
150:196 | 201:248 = 1.57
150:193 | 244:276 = 1.58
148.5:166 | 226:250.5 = 1.77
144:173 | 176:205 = 1.40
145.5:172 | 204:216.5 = 1.71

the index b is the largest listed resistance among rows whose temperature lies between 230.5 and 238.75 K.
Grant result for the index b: 44.91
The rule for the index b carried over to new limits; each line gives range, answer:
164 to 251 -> 45.86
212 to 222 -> 45.38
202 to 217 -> 43.99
